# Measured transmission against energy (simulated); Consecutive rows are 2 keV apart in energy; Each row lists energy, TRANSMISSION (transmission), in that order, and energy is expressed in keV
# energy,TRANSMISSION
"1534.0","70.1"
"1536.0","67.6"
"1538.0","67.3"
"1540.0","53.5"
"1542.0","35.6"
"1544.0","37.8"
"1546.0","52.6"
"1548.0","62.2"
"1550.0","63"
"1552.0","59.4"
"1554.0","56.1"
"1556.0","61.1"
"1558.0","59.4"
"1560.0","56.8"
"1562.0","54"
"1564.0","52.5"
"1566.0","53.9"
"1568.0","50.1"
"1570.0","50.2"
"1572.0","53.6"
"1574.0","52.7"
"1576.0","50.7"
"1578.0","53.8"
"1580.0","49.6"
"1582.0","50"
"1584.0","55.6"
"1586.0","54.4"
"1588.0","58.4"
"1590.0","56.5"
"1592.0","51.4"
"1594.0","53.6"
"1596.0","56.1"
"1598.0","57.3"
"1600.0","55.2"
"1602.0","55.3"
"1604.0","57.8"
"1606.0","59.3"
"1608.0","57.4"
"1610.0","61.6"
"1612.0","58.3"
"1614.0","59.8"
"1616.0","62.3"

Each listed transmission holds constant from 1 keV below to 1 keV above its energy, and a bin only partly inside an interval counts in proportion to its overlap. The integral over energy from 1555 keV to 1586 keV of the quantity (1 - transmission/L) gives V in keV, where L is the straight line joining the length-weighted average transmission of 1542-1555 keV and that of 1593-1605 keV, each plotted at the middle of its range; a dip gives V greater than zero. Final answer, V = 0.6 keV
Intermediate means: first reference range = 53.7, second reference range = 55.9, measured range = 53.6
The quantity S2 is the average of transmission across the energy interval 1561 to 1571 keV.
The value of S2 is 52.1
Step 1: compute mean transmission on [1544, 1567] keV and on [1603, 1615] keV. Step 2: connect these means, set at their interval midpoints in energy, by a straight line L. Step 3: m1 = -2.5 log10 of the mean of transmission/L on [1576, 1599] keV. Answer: 0.08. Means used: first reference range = 56.5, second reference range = 59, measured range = 54.1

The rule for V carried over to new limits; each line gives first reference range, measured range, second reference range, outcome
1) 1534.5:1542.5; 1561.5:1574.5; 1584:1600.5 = 0.98 keV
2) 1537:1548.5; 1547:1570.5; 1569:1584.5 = -2.40 keV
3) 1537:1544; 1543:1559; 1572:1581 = -1.84 keV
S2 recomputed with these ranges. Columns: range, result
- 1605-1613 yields 59.1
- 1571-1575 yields 53.2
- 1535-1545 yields 52.4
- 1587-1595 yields 55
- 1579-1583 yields 49.8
